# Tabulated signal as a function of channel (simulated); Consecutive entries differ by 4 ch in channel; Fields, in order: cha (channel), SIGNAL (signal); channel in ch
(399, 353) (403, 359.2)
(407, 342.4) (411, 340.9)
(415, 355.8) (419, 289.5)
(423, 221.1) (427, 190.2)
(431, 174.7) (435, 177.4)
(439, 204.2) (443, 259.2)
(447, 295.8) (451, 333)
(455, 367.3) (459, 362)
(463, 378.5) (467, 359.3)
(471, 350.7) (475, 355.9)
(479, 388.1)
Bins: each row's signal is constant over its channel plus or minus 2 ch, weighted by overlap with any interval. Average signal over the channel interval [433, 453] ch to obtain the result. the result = 254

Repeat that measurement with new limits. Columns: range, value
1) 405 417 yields 346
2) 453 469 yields 367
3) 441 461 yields 323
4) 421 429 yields 206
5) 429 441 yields 185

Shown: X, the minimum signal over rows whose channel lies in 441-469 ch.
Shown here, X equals 259.2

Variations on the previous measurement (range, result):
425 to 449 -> 174.7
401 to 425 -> 221.1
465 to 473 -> 350.7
